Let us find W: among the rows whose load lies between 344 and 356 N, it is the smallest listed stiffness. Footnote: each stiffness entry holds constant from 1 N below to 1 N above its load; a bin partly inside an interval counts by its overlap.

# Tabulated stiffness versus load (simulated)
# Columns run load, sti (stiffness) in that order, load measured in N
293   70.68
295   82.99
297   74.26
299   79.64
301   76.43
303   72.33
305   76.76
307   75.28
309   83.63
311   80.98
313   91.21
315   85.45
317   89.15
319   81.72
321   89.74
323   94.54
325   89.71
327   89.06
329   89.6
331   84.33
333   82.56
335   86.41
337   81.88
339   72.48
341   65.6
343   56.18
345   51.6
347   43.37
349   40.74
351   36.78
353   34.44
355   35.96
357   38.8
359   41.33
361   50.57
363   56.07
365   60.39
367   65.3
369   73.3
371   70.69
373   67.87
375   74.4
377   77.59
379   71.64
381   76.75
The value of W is 34.44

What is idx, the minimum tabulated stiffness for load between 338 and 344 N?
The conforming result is 56.18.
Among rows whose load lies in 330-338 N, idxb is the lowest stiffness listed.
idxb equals 81.88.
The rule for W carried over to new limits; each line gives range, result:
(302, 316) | 72.33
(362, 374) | 56.07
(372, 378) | 67.87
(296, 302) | 74.26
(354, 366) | 35.96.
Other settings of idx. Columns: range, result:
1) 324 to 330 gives 89.06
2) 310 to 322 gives 80.98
